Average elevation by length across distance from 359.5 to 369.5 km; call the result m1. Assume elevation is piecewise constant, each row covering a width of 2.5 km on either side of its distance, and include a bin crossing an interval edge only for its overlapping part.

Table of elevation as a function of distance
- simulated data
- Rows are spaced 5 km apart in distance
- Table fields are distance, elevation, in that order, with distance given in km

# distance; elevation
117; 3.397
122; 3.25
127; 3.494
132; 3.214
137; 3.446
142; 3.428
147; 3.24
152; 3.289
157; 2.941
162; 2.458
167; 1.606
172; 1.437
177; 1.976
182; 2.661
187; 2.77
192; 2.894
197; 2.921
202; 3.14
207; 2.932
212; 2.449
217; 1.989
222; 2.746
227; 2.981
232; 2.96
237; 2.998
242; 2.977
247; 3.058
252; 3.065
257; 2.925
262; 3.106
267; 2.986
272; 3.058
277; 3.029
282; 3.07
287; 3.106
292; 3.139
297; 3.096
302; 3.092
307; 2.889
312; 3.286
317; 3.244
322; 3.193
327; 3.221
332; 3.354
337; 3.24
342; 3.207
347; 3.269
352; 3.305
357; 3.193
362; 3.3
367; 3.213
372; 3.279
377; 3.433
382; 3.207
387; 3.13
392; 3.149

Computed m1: 3.26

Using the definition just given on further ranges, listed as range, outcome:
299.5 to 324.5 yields 3.14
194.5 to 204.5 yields 3.03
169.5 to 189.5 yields 2.21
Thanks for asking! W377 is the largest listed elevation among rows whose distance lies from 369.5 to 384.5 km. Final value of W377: 3.433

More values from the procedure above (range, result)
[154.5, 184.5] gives 2.941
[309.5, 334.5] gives 3.354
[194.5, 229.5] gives 3.14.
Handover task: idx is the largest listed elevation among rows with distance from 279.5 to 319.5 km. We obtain 3.286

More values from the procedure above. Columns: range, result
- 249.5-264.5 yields 3.106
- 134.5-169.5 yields 3.446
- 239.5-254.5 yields 3.065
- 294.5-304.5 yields 3.096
